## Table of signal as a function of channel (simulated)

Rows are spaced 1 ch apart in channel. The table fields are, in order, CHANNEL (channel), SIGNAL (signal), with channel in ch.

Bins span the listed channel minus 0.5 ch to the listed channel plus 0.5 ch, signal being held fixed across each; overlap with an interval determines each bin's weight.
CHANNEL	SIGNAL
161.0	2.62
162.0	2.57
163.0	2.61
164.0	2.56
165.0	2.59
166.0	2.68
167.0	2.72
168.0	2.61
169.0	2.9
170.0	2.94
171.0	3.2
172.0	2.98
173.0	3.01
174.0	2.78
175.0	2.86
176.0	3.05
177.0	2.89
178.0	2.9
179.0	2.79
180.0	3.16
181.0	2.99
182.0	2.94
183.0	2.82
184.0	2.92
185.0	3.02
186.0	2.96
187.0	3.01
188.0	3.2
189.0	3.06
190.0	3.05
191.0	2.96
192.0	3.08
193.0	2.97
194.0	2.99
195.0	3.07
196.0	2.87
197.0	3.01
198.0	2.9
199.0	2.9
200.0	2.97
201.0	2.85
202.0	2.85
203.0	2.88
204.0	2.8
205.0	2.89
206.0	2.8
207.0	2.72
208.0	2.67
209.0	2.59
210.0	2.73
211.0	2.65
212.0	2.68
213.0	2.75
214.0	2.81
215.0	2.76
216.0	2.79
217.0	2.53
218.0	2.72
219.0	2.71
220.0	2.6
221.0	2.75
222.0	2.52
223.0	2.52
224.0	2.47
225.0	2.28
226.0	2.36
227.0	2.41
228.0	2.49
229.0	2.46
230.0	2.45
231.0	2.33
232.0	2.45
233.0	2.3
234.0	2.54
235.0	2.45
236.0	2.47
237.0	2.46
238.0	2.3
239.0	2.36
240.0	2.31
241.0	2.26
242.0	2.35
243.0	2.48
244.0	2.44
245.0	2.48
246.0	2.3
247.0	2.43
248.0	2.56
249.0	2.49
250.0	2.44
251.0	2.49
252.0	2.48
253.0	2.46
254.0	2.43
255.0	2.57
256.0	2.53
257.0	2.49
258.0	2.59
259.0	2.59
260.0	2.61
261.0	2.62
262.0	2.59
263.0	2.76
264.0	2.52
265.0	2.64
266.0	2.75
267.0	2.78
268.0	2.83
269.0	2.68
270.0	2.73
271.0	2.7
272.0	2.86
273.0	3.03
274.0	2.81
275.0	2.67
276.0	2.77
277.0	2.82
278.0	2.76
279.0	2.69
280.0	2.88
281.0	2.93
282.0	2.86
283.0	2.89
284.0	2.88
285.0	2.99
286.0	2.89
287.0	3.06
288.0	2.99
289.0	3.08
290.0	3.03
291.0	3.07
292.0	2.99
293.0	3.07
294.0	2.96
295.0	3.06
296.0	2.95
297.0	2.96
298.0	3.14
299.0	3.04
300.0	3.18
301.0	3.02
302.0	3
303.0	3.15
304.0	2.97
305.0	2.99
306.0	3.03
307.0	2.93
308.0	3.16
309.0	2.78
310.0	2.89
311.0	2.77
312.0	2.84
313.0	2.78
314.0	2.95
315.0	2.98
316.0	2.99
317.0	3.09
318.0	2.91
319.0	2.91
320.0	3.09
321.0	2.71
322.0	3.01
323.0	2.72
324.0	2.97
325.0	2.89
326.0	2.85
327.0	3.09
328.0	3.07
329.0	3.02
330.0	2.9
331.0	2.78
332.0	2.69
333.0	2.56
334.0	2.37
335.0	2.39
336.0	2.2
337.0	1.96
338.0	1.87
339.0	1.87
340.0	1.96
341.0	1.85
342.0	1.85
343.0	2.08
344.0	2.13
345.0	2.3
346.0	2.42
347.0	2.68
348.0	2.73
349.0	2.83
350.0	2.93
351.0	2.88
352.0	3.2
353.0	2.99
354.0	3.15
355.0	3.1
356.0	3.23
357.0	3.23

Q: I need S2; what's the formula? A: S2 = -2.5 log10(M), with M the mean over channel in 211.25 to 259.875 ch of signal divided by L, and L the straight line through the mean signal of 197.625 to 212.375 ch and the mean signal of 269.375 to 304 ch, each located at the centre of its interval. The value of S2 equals 0.141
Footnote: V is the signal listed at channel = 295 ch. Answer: 3.06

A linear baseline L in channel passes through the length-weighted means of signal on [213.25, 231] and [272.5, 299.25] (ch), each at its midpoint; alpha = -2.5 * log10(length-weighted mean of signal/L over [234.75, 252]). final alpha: 0.11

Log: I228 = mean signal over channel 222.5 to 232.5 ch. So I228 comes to 2.42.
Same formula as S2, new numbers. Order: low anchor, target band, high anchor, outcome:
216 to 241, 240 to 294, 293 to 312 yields 0.02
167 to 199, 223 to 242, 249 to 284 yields 0.17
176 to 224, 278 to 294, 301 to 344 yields -0.08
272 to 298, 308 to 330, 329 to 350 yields -0.14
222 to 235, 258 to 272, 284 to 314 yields 0.02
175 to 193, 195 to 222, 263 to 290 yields 0.06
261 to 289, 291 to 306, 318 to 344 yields -0.13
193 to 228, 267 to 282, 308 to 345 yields -0.05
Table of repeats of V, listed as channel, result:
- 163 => 2.61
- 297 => 2.96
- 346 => 2.42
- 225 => 2.28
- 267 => 2.78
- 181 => 2.99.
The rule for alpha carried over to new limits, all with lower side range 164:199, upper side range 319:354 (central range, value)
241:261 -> 0.12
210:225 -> 0.08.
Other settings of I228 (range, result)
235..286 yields 2.62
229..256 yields 2.43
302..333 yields 2.93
